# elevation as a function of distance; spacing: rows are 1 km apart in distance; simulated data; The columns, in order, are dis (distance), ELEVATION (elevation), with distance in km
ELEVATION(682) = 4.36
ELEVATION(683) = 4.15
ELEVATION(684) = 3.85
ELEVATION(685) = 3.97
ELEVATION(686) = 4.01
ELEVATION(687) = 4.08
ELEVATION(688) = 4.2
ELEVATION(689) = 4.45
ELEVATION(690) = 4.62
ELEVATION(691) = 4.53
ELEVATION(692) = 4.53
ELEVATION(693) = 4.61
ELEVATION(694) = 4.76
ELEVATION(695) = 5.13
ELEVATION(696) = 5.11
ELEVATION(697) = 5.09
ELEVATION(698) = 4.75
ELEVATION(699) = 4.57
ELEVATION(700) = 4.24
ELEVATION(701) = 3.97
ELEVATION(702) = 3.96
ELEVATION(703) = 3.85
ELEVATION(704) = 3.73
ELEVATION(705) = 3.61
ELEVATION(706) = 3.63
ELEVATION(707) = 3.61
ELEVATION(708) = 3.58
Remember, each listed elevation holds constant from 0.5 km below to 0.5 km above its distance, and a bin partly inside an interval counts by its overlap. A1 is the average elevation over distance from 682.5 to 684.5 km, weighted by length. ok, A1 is 4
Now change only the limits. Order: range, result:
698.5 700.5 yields 4.41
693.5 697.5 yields 5.02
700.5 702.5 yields 3.96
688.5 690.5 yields 4.54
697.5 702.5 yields 4.3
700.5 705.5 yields 3.82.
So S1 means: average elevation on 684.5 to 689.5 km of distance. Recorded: 4.14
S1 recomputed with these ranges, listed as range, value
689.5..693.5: 4.57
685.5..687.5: 4.04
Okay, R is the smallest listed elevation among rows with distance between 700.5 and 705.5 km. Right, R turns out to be 3.61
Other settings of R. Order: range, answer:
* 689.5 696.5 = 4.53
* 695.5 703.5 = 3.85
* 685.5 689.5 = 4.01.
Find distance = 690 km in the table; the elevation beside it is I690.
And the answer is 4.62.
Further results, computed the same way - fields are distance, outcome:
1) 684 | 3.85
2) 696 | 5.11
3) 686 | 4.01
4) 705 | 3.61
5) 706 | 3.63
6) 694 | 4.76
